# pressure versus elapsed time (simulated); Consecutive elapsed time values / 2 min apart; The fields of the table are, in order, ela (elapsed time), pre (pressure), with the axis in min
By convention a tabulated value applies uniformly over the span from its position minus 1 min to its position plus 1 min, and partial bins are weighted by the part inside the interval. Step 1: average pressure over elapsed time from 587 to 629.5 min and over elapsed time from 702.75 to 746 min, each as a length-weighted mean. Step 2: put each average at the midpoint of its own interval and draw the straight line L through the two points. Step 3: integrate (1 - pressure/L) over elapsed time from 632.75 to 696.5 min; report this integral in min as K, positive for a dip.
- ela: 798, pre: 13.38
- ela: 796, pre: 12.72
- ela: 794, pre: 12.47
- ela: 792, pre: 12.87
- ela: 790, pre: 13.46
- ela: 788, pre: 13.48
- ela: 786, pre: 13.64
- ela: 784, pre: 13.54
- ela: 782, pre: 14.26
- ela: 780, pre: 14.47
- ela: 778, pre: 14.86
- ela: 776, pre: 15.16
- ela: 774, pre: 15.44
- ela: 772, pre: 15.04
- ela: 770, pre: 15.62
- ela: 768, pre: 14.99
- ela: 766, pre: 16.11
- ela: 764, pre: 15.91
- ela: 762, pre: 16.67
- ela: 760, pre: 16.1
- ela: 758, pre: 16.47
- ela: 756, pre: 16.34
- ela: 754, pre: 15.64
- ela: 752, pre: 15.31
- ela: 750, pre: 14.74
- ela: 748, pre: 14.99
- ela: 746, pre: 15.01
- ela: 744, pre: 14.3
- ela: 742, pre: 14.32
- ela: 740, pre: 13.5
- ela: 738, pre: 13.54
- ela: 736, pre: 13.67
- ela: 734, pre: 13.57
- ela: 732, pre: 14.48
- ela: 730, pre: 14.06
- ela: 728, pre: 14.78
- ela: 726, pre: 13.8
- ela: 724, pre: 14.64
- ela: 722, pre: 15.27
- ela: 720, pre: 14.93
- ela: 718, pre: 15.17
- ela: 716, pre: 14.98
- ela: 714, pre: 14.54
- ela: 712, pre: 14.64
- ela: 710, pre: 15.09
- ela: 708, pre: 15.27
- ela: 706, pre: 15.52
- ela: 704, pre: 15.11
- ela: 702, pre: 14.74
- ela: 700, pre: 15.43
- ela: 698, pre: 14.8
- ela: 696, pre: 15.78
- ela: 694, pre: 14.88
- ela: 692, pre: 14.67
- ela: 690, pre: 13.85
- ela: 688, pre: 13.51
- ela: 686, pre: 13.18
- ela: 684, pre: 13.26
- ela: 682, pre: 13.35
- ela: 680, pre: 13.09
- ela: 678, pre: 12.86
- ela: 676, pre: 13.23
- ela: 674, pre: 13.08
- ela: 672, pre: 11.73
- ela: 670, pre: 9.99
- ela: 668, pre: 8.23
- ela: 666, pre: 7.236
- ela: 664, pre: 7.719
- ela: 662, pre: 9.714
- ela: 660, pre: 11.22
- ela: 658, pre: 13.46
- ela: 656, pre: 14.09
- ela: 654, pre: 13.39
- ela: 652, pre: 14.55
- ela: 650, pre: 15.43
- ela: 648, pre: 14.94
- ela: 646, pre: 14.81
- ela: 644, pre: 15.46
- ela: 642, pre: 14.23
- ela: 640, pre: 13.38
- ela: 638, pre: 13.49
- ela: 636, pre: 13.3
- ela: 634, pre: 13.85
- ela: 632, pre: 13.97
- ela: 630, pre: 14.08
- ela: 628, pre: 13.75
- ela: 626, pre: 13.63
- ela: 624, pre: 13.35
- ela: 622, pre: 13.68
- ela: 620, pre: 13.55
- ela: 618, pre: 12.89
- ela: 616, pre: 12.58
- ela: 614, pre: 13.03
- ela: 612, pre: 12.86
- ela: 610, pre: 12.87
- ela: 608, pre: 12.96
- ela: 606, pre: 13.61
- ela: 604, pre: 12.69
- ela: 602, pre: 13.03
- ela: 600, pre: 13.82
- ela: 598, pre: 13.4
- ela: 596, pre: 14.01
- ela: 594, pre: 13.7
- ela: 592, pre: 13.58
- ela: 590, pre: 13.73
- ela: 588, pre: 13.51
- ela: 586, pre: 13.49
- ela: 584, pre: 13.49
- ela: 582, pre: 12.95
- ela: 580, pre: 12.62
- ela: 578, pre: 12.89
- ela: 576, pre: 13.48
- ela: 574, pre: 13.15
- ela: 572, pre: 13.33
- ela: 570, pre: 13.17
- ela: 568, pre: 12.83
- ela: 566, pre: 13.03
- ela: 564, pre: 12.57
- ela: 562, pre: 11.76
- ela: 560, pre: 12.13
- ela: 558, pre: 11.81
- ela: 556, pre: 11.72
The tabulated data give 4.5 min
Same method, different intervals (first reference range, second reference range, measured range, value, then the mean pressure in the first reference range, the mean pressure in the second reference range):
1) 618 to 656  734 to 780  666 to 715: 3.1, 14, 15.1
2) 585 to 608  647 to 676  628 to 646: -2.3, 13.5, 11.8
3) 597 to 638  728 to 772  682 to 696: 0.3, 13.3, 15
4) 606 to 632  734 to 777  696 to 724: -1.0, 13.3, 15.1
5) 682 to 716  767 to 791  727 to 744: 0.6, 14.6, 14.5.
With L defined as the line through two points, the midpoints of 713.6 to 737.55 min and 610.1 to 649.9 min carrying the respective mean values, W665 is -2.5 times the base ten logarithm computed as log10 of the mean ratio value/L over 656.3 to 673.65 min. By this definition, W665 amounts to 0.34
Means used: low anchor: 13.7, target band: 10.2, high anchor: 14.5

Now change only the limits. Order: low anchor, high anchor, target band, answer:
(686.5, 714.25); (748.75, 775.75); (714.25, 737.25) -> 0.051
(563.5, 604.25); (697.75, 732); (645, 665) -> 0.096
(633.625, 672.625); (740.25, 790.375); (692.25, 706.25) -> -0.121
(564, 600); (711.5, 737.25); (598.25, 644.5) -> 0.014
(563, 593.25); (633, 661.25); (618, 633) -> 0.003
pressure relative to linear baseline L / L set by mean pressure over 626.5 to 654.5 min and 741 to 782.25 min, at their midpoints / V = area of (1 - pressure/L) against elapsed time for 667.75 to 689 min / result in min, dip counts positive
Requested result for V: 3.1 min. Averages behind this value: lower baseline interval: 14.2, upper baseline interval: 15.3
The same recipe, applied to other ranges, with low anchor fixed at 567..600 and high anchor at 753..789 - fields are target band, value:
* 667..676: 2.02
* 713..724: -0.19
